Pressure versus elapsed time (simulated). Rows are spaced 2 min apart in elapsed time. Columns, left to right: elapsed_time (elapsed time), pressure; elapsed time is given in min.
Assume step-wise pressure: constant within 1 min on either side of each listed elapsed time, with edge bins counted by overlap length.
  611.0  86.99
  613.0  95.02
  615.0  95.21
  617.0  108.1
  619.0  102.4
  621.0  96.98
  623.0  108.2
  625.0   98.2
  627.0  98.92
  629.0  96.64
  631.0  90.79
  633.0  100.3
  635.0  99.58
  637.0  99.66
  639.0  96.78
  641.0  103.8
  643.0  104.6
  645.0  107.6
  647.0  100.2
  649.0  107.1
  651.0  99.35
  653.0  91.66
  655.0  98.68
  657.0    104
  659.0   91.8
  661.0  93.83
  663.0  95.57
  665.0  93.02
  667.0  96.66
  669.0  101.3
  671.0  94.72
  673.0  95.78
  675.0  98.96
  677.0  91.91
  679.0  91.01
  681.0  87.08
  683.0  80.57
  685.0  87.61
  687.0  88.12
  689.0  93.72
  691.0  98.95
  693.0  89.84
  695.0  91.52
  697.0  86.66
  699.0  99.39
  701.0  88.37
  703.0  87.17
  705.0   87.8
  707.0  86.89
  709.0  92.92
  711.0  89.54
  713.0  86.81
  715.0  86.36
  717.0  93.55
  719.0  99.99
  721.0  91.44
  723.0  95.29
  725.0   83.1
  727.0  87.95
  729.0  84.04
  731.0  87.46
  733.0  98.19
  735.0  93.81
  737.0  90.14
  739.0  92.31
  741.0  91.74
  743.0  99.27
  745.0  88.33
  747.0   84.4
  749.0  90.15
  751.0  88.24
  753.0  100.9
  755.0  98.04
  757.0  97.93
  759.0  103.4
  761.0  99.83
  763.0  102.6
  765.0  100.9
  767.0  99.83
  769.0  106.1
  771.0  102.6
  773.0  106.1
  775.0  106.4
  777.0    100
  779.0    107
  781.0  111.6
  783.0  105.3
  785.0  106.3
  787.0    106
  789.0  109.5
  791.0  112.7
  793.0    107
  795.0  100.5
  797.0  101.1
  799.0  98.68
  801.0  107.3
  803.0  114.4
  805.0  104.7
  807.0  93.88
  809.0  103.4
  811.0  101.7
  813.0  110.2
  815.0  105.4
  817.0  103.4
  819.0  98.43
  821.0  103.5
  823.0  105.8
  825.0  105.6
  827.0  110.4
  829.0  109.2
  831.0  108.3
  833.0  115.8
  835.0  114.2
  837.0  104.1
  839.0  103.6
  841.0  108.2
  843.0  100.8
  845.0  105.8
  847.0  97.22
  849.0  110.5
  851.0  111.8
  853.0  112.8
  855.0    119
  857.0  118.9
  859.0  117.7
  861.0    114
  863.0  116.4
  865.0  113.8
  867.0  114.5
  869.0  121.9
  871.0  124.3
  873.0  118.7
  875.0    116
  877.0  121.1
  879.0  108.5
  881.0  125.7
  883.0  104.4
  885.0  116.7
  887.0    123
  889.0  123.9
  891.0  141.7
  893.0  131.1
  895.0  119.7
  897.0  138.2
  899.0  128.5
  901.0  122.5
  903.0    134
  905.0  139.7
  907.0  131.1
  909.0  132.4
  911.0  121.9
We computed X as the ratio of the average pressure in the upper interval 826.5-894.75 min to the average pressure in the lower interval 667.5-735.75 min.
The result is 1.26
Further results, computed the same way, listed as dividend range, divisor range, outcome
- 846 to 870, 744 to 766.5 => 1.19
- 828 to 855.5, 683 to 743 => 1.20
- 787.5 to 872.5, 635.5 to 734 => 1.16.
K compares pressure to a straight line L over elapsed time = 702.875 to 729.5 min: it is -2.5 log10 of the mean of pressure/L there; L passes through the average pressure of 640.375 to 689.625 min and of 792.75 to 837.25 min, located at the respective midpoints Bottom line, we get 0.11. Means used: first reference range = 95.9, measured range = 89.7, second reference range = 106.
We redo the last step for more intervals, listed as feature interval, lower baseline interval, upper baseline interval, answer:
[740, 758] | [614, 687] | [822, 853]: 0.11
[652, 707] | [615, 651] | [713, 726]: 0.04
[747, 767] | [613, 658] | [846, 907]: 0.14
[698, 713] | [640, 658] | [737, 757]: 0.08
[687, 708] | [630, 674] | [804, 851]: 0.11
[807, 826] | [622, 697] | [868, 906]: 0.12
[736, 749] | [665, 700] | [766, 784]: 0.11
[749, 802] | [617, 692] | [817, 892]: 0.04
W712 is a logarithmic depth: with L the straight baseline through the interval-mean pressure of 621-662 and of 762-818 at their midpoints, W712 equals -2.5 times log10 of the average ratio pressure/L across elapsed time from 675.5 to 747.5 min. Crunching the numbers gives 0.13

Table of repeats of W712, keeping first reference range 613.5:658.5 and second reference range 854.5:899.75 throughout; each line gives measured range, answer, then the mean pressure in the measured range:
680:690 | 0.19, 87.4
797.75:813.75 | 0.10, 104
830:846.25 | 0.10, 107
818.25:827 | 0.12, 104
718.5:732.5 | 0.20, 89.8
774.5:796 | 0.06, 107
